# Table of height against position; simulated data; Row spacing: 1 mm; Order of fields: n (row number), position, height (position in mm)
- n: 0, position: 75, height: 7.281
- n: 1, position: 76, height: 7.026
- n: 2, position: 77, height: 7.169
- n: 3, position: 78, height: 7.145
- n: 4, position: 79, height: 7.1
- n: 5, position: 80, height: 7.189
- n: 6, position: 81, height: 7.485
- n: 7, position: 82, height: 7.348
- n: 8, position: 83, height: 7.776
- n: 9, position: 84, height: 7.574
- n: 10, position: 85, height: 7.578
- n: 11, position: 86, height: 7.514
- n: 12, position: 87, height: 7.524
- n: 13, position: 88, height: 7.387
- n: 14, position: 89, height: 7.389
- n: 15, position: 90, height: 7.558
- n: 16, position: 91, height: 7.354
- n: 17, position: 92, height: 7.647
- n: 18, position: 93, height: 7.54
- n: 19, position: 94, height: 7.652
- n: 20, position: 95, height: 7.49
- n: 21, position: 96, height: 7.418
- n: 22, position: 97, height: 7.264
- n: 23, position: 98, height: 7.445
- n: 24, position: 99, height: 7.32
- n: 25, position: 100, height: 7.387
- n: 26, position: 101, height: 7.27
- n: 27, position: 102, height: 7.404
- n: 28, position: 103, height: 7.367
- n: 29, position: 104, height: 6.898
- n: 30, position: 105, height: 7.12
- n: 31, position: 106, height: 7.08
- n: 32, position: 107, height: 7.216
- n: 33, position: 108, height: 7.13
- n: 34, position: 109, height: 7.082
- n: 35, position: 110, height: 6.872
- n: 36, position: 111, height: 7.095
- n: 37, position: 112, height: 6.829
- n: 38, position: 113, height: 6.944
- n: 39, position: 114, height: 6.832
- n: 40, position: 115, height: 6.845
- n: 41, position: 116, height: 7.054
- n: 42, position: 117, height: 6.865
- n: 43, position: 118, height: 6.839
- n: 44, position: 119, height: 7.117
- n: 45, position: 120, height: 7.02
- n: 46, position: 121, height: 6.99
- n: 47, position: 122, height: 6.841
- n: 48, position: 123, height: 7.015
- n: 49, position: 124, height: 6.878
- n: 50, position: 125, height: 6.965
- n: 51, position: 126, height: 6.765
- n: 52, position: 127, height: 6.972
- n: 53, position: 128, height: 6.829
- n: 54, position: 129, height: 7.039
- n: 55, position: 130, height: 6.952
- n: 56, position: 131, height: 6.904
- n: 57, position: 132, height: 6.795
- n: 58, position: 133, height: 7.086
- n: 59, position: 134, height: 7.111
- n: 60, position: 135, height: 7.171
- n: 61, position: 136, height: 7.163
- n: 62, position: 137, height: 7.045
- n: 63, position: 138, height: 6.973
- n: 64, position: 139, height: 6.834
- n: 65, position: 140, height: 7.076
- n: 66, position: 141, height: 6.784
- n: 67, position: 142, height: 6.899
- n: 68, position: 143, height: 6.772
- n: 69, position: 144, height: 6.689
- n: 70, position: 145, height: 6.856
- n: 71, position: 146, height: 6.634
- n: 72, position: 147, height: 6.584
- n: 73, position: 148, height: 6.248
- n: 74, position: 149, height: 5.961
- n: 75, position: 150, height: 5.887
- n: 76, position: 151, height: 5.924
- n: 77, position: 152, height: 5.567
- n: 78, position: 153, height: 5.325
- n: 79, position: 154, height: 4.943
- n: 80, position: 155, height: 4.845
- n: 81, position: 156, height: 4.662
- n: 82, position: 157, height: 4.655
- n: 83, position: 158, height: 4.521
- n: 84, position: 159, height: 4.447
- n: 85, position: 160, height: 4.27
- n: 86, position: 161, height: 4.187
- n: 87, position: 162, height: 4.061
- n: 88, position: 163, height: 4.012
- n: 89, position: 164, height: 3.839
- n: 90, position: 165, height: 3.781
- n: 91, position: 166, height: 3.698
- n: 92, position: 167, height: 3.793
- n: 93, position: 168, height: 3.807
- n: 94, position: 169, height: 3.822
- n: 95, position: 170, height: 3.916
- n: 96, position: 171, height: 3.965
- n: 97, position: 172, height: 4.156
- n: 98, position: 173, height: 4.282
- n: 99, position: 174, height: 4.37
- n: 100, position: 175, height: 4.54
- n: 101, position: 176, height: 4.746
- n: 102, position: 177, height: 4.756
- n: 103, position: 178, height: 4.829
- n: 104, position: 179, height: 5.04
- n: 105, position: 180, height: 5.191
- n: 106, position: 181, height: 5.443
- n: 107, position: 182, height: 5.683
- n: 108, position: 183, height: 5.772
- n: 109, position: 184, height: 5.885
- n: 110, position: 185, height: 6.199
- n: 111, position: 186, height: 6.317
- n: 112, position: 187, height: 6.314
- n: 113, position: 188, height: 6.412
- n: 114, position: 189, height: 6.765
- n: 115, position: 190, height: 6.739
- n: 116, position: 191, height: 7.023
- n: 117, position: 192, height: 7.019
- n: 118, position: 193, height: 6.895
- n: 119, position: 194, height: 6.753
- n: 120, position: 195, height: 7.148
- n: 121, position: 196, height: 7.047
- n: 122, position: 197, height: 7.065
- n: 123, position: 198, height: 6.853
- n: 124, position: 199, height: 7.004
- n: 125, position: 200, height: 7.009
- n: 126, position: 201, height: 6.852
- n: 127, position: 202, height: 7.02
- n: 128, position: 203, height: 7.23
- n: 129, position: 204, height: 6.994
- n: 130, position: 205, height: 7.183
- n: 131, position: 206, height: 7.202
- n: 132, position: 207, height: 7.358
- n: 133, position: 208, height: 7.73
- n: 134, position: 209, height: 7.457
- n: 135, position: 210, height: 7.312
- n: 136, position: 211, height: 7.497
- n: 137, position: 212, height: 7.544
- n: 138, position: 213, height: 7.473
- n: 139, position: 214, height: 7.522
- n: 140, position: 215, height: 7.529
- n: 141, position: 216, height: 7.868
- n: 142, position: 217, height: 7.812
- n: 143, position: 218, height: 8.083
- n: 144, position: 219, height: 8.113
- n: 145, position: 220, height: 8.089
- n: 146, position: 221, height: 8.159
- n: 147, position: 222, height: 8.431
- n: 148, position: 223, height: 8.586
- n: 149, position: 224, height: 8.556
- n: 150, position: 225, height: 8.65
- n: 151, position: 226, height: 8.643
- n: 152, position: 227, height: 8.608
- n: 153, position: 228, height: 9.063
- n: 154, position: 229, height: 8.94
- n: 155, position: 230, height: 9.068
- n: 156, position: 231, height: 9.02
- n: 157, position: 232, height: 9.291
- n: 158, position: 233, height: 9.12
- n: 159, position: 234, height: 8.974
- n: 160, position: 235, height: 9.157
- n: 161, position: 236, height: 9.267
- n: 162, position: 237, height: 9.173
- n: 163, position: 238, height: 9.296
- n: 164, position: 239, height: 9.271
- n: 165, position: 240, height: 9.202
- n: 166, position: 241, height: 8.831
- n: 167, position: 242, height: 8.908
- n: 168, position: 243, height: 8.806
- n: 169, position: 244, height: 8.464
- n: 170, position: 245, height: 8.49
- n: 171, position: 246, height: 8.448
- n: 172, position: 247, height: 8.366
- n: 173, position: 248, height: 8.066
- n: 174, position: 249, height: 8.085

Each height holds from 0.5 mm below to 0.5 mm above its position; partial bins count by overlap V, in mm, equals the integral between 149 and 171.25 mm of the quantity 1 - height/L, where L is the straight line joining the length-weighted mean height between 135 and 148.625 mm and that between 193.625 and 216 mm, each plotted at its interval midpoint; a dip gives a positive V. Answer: 7.84 mm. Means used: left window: 6.82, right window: 7.23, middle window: 4.49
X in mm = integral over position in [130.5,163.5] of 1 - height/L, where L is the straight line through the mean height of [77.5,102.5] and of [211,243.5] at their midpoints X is 8.05 mm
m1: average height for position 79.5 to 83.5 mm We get 7.45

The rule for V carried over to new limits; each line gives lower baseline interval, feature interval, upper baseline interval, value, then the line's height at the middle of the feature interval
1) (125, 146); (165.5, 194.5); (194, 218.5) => 7.5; 7.17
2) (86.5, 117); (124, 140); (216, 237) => 1.3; 7.59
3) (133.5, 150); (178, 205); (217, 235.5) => 4.8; 7.89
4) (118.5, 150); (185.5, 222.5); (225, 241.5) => 5.0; 8.4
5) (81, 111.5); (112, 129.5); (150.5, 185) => -1.4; 6.42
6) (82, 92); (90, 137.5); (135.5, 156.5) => -1.1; 6.95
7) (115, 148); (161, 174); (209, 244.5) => 6.2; 7.51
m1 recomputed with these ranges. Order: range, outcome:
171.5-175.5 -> 4.34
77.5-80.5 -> 7.14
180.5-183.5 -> 5.63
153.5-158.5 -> 4.73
